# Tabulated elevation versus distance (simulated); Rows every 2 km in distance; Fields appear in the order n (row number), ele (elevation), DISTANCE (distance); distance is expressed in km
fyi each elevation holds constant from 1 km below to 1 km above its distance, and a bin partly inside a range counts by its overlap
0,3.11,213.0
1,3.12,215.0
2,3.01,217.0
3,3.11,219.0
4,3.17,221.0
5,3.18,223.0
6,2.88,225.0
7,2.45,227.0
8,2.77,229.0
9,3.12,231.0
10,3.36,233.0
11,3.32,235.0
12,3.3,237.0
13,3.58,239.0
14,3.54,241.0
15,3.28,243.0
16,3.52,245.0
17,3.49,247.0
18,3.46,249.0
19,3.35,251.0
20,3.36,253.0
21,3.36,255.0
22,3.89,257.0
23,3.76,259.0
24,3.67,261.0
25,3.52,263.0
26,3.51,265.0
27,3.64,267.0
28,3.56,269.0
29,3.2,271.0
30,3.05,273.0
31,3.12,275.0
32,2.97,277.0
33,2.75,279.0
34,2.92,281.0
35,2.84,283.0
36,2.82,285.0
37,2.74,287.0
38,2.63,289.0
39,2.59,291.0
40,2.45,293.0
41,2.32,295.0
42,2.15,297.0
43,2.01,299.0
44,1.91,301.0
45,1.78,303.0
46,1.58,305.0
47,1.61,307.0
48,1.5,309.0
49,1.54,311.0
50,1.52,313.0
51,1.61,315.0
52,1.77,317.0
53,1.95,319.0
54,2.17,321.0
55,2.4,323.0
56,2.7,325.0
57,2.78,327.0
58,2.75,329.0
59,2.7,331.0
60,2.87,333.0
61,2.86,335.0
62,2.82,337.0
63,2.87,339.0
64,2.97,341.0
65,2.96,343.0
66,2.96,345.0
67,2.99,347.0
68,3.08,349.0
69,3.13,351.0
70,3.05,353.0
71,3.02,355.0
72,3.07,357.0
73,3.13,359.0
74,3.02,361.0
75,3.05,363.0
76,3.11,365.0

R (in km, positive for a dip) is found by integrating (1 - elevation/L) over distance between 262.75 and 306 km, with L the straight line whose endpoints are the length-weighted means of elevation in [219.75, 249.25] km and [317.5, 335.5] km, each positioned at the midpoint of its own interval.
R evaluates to 2.3 km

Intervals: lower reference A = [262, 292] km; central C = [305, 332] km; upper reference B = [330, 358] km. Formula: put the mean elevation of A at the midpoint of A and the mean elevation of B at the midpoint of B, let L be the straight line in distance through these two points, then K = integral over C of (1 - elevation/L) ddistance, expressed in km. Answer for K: 8.4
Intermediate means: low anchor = 3.06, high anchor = 2.95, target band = 2.06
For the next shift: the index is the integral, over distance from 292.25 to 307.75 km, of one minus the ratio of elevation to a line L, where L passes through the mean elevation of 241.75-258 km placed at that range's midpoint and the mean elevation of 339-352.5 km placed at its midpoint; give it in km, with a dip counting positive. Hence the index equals 6.02 km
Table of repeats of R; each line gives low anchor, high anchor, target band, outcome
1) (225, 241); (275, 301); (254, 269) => -4.0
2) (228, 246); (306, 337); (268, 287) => -1.6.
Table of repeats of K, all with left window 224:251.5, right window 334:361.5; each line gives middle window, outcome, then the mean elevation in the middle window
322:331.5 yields 1.2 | 2.66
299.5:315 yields 7.2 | 1.64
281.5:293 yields 1.6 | 2.71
